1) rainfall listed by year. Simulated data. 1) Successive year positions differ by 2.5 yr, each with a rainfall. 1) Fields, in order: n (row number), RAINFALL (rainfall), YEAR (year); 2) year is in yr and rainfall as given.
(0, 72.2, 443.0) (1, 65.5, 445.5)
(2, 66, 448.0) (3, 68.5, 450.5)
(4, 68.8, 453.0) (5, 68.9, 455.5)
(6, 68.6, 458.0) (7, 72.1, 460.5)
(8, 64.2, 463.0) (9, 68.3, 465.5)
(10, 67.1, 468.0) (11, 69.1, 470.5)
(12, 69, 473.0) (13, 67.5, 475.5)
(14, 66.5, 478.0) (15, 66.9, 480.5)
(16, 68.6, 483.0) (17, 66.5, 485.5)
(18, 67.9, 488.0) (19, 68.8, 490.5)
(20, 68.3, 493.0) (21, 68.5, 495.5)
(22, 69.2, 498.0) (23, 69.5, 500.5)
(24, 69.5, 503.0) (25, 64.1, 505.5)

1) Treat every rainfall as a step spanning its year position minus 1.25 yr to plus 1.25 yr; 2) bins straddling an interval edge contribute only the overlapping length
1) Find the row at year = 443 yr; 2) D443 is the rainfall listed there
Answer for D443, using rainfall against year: 72.2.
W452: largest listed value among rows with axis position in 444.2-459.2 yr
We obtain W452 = 68.9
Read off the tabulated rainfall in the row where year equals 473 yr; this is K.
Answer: 69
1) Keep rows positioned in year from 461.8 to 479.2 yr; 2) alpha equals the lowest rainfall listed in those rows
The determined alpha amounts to 64.2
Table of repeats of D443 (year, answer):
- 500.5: 69.5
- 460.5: 72.1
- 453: 68.8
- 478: 66.5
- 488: 67.9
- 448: 66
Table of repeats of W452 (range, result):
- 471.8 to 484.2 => 69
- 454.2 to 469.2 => 72.1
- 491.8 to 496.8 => 68.5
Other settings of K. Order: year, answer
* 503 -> 69.5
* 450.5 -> 68.5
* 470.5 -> 69.1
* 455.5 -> 68.9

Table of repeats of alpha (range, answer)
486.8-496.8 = 67.9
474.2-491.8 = 66.5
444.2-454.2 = 65.5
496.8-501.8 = 69.2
